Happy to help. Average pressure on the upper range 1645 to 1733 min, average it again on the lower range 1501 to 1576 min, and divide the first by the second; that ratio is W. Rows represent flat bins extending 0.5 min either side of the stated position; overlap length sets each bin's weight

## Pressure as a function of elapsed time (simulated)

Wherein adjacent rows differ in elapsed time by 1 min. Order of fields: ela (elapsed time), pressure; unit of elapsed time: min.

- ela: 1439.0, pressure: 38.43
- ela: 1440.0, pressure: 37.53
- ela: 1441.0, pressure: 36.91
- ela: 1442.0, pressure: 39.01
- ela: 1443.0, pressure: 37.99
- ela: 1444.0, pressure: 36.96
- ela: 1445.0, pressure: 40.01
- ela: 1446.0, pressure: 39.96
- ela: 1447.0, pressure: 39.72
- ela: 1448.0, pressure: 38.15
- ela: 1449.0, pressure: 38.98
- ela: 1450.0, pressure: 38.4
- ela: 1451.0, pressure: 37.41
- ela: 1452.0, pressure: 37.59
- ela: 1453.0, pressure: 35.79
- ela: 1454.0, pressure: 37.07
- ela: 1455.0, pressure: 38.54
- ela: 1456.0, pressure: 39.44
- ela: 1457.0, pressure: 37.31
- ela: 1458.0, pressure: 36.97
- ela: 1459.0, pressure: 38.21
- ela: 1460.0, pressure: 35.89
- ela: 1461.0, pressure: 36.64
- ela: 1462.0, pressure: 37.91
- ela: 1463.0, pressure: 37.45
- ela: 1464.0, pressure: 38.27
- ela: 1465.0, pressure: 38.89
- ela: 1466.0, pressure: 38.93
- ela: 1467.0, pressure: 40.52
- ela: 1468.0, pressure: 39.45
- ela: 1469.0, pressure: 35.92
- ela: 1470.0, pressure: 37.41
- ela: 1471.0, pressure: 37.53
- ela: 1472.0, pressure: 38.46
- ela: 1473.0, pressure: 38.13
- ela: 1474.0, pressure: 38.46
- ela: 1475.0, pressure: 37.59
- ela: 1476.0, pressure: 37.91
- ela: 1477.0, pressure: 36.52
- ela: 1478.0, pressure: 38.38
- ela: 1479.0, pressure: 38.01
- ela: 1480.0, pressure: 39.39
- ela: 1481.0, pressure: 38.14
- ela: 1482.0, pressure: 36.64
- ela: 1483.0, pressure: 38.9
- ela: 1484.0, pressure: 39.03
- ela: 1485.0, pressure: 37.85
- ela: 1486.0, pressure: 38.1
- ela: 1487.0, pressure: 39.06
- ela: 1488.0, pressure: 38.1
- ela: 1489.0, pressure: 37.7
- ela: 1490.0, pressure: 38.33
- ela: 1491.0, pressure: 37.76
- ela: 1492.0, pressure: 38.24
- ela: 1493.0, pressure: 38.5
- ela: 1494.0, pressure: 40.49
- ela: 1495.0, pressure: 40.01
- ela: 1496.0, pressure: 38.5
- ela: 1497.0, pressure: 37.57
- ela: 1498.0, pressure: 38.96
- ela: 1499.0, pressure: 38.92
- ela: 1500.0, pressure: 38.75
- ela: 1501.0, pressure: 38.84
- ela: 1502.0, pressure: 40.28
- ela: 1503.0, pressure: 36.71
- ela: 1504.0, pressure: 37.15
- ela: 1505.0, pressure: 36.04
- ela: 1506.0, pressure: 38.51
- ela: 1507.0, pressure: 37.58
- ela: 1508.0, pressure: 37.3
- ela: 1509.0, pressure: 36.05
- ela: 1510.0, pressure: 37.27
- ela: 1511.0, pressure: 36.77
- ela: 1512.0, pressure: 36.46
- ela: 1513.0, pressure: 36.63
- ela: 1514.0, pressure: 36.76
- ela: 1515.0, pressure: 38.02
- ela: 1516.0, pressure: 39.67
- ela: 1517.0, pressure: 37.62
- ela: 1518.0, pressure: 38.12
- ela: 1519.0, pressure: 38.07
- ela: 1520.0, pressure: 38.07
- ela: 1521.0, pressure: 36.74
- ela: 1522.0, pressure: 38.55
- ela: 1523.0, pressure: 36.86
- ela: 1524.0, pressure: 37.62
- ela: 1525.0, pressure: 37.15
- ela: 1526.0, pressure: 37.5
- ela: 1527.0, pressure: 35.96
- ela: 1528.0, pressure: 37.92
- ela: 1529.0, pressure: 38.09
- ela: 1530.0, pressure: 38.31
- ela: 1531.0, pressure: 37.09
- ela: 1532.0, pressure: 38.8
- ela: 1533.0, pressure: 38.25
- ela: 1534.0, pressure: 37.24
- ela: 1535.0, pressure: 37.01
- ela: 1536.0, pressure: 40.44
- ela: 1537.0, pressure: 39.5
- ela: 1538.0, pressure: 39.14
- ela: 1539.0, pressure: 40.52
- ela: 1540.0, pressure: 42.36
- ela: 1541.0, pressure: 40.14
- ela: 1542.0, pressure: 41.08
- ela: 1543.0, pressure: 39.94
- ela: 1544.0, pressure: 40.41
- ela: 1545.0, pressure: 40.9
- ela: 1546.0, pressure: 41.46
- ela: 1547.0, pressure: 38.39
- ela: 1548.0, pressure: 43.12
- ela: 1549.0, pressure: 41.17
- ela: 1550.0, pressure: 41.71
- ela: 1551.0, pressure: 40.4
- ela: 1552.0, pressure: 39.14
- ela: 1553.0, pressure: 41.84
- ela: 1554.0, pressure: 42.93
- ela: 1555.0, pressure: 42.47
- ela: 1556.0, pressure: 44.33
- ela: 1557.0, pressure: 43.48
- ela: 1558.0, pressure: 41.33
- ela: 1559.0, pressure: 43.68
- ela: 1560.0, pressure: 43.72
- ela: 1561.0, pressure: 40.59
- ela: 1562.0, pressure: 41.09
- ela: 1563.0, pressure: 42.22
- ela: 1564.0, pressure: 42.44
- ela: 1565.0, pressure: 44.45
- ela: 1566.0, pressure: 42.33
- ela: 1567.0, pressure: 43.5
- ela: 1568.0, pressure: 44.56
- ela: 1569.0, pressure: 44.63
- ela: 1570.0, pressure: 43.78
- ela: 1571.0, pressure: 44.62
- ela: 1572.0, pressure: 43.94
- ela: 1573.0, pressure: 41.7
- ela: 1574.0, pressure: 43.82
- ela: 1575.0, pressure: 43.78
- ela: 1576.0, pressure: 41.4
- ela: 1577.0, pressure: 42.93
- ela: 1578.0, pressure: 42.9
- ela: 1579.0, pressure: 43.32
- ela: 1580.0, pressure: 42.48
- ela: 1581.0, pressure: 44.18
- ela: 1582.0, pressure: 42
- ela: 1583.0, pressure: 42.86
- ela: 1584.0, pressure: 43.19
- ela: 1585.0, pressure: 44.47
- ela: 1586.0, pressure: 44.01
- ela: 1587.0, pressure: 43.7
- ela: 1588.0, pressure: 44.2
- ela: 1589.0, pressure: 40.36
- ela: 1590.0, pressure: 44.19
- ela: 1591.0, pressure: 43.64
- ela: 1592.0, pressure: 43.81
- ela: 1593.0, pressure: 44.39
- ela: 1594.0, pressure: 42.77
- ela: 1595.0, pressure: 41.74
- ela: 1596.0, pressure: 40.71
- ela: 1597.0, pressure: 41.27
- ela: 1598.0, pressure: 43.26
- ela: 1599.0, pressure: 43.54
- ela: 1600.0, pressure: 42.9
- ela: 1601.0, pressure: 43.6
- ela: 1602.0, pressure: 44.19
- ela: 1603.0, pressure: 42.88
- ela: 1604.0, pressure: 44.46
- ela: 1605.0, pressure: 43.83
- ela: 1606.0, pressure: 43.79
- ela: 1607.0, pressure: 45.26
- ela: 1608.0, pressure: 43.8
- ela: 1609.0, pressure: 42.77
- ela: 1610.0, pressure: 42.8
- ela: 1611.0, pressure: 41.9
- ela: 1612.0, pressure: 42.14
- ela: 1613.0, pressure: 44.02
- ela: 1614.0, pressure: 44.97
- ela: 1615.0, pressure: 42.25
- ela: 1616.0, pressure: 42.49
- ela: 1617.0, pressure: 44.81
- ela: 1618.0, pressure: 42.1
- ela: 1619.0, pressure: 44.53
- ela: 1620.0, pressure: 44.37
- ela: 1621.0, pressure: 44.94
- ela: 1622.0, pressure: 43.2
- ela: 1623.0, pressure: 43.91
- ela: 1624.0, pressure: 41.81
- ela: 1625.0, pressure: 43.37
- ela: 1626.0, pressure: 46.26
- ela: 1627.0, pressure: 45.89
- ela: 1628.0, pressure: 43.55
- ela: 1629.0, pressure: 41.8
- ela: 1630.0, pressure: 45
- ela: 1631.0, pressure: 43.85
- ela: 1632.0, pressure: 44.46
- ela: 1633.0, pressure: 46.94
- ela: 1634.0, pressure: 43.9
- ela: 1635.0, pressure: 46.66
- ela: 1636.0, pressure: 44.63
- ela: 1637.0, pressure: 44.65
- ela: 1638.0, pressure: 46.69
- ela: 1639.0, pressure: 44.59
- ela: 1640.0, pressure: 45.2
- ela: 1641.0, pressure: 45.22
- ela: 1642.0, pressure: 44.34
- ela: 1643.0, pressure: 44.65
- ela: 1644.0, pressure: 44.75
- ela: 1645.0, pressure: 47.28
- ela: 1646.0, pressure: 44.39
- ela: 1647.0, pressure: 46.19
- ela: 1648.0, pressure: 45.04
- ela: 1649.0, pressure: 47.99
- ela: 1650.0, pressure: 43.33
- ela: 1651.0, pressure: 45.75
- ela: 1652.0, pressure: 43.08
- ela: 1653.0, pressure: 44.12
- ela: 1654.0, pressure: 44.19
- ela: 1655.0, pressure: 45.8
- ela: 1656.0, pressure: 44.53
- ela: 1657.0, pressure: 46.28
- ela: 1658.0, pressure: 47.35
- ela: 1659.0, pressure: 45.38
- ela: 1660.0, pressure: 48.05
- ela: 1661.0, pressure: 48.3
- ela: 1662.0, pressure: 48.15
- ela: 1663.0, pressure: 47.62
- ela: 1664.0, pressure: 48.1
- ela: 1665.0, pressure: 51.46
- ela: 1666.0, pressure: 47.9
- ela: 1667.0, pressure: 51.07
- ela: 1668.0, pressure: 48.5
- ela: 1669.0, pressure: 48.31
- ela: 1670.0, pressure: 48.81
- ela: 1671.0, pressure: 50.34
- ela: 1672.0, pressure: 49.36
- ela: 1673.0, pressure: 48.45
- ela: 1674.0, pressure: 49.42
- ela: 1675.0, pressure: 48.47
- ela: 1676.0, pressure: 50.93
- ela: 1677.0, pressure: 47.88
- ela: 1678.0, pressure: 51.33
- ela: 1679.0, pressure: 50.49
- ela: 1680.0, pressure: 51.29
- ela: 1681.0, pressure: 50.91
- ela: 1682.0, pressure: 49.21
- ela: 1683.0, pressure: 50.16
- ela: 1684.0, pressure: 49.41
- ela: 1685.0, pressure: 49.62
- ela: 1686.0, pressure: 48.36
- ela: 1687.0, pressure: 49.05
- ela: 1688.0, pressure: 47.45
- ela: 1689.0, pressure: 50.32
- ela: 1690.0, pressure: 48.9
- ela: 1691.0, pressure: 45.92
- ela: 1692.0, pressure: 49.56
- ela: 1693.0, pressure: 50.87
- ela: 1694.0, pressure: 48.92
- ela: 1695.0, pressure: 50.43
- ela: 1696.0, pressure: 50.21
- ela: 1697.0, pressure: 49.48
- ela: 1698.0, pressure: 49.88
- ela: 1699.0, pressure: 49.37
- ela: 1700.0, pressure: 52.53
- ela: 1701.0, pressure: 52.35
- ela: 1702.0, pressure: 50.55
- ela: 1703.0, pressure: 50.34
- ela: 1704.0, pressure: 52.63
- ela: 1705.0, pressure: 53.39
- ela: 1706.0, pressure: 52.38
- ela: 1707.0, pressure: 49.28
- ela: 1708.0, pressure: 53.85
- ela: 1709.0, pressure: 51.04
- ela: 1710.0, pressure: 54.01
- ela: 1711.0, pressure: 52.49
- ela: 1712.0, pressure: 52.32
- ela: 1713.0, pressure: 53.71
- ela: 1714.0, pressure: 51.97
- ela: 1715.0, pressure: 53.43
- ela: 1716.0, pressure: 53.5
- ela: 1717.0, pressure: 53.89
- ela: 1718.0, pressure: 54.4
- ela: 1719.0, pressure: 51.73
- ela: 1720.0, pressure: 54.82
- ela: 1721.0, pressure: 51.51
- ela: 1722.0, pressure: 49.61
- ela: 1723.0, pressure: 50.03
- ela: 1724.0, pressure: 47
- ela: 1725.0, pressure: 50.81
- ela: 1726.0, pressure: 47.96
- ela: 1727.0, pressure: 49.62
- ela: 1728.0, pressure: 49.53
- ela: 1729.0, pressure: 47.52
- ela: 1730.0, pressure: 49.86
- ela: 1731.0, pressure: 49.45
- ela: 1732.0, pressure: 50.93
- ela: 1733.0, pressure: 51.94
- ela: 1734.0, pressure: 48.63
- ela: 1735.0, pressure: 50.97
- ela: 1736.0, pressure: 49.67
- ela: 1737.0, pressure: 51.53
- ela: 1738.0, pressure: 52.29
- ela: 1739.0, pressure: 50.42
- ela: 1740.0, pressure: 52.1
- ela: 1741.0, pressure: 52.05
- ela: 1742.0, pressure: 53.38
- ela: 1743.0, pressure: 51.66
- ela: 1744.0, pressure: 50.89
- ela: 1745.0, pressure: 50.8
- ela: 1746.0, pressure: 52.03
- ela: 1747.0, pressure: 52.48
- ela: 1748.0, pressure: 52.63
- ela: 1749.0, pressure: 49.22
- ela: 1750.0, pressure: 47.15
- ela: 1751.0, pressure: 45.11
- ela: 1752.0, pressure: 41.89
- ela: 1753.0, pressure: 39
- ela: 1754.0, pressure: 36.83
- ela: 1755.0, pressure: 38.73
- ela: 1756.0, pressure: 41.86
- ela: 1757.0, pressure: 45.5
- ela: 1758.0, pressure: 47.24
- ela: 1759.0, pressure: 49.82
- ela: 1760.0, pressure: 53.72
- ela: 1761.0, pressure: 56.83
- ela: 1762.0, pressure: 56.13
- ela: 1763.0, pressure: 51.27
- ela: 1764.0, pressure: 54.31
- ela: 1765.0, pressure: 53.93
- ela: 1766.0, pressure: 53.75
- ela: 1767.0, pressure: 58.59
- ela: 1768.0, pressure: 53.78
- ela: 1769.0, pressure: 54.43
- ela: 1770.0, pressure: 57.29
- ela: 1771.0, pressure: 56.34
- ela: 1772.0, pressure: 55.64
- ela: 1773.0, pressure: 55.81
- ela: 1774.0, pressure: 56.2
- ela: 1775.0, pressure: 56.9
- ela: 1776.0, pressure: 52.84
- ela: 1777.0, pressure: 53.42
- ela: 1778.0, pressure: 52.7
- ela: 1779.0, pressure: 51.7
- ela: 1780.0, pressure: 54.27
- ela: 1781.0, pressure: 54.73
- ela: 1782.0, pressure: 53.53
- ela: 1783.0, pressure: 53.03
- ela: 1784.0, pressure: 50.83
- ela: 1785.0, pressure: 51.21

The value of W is 1.24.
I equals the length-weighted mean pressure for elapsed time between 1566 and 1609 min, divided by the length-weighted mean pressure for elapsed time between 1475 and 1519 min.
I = 1.14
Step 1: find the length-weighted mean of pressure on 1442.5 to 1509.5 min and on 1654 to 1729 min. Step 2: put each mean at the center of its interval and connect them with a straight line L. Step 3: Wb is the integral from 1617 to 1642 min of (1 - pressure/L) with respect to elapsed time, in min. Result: 1.1 min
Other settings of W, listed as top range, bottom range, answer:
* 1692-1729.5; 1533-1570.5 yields 1.23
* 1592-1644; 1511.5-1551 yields 1.13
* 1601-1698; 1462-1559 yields 1.20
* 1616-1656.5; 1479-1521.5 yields 1.17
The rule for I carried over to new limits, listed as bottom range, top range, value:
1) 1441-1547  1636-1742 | 1.29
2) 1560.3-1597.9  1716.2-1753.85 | 1.16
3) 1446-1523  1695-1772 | 1.34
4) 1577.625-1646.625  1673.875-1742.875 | 1.16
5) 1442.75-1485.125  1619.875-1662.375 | 1.19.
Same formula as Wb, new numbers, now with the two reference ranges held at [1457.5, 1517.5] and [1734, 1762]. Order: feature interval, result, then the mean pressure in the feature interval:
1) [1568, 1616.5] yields -1.03 min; 43.3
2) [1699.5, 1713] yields -1.44 min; 52.1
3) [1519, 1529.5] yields 0.55 min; 37.5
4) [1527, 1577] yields -0.72 min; 41.3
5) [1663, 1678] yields -1.18 min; 49.2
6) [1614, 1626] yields -0.02 min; 43.6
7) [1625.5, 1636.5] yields -0.21 min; 44.8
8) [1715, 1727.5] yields -0.94 min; 51.3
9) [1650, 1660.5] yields -0.08 min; 45.4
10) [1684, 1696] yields -0.69 min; 49.1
